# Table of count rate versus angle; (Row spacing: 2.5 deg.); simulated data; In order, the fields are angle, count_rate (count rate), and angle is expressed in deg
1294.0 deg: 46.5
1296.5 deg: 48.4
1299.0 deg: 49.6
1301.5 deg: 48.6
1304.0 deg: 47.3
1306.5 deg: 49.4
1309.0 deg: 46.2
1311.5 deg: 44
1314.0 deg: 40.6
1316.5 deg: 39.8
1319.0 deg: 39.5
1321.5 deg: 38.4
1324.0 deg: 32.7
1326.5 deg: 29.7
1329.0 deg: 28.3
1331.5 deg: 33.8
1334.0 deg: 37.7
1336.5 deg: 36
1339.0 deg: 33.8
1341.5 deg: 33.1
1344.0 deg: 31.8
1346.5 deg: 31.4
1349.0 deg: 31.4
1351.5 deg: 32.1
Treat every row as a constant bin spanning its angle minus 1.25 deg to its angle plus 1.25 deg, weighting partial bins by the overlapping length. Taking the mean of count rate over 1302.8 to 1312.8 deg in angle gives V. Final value 46.7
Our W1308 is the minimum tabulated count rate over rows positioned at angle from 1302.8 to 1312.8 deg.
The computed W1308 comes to 44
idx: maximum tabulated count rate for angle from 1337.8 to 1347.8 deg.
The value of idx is 33.8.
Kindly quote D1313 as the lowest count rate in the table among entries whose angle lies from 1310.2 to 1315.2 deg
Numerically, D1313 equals 40.6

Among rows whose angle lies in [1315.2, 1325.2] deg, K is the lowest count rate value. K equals 32.7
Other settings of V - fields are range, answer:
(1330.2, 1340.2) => 35.3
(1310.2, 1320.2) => 41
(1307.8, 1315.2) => 43.6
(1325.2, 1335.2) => 32.4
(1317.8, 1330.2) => 33.7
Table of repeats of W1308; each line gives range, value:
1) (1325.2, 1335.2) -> 28.3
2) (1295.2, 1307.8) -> 47.3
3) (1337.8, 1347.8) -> 31.4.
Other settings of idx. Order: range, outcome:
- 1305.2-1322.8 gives 49.4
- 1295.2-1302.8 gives 49.6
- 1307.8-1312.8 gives 46.2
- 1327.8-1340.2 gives 37.7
